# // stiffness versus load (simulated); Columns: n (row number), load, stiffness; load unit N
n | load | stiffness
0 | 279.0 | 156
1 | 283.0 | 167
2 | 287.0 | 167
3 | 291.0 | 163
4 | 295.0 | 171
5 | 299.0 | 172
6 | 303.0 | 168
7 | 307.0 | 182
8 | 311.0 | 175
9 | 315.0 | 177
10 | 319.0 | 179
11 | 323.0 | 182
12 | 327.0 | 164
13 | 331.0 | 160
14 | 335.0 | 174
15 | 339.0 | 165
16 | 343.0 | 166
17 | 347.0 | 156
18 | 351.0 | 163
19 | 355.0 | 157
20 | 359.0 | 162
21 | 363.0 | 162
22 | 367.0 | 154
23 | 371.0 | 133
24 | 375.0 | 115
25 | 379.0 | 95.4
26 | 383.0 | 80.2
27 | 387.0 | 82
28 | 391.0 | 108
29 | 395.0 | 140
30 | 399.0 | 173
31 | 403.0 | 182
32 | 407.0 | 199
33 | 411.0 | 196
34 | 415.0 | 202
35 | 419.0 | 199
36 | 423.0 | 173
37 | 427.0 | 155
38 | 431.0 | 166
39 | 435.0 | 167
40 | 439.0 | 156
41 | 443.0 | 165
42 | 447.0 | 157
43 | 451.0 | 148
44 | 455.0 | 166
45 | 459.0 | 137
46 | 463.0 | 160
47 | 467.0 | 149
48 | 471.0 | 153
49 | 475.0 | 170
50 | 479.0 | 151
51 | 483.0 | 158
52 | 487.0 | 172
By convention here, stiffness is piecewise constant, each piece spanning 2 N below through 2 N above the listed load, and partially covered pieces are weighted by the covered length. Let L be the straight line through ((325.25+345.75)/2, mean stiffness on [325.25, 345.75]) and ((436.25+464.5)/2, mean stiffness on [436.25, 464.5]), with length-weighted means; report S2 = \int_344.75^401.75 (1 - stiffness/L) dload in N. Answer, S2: 9.6 N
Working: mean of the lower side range 165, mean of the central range 135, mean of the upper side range 156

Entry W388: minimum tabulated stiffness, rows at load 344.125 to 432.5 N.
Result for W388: 80.2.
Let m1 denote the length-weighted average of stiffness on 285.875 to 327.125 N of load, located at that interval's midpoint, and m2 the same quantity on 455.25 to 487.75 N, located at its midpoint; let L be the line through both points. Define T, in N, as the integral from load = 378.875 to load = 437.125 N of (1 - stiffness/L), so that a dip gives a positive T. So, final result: 2.16 N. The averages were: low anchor 173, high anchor 156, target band 156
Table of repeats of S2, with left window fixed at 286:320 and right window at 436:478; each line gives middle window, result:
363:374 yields 1.4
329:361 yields 1.0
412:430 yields -2.5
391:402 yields 0.9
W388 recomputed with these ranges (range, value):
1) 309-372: 133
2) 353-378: 115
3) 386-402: 82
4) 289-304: 163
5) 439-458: 148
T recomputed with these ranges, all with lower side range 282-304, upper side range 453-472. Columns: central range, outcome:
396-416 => -3.71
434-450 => -0.54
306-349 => -1.47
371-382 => 3.61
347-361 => 0.23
